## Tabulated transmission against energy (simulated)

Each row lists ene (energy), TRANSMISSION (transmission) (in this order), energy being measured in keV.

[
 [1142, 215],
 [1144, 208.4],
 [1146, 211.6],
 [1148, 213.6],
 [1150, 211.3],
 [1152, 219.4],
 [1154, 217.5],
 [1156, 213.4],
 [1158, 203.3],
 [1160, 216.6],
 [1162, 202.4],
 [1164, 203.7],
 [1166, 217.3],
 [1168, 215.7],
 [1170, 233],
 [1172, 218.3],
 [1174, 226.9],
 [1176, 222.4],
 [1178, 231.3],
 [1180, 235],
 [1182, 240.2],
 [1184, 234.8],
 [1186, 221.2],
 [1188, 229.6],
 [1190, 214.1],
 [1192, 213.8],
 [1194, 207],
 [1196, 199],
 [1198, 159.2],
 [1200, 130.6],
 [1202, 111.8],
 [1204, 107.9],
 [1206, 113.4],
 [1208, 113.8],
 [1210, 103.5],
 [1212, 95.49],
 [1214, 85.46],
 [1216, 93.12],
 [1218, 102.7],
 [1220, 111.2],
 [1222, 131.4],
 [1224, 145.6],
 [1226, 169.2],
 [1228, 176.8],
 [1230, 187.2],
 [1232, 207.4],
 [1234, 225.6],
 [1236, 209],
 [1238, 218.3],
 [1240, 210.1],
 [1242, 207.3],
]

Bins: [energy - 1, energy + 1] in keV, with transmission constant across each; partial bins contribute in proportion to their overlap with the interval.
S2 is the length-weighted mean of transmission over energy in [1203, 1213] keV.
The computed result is 107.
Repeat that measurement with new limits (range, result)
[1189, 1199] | 199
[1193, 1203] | 162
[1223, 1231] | 170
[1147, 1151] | 212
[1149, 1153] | 215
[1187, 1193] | 219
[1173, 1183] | 231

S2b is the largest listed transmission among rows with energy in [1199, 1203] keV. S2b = 130.6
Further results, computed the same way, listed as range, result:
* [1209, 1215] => 103.5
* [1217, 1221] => 111.2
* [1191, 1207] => 213.8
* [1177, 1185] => 240.2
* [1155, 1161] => 216.6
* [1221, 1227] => 169.2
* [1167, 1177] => 233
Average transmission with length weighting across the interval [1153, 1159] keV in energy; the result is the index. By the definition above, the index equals 211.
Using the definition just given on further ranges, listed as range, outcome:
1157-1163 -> 207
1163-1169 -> 212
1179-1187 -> 233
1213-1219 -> 93.8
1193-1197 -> 203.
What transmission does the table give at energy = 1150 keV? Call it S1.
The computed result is 211.3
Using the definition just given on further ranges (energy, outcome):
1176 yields 222.4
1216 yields 93.12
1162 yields 202.4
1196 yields 199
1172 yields 218.3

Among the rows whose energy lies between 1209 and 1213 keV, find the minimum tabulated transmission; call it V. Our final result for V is 95.49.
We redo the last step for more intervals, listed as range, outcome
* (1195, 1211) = 103.5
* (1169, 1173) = 218.3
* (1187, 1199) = 159.2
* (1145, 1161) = 203.3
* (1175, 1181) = 222.4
